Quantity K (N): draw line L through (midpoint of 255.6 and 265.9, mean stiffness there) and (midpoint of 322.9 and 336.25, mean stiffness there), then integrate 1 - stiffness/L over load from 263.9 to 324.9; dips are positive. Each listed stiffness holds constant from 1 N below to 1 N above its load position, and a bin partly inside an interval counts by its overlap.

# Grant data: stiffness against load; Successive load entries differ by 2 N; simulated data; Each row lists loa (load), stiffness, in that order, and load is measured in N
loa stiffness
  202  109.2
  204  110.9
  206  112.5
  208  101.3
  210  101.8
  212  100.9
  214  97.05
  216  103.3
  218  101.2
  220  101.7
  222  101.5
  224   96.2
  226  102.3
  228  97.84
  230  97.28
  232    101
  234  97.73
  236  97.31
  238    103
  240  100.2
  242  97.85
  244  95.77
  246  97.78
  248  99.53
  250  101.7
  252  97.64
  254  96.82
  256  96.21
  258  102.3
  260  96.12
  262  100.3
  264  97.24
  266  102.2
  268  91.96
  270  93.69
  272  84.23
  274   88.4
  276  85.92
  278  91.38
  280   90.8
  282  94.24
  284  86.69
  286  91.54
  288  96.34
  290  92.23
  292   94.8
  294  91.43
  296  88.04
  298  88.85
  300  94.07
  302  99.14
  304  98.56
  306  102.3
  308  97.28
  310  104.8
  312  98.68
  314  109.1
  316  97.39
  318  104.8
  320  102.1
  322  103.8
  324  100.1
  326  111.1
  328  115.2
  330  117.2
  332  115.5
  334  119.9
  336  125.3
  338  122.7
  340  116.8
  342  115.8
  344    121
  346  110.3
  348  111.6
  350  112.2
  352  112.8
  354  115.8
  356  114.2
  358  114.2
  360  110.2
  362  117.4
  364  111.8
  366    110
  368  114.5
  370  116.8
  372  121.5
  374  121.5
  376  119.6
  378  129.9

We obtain 6.2 N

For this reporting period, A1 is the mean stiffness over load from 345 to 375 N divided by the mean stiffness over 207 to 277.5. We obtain 1.2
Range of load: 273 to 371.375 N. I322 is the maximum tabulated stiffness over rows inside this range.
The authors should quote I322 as 125.3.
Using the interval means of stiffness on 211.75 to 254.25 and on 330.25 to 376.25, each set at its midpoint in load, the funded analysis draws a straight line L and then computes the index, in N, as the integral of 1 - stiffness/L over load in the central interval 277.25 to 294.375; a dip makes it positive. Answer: 2.3 N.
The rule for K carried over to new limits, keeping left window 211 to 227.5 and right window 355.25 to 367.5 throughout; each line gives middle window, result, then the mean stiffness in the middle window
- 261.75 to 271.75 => 0.84 N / 95.9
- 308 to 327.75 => 0.99 N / 104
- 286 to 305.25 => 2.42 N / 93.7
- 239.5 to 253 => 0.56 N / 98.6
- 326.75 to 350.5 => -1.29 N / 117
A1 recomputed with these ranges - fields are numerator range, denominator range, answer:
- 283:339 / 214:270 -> 1.04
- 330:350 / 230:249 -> 1.19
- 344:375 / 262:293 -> 1.24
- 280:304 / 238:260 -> 0.94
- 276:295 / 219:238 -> 0.92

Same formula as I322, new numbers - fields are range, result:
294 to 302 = 99.14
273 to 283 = 94.24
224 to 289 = 103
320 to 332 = 117.2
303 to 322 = 109.1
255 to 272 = 102.3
